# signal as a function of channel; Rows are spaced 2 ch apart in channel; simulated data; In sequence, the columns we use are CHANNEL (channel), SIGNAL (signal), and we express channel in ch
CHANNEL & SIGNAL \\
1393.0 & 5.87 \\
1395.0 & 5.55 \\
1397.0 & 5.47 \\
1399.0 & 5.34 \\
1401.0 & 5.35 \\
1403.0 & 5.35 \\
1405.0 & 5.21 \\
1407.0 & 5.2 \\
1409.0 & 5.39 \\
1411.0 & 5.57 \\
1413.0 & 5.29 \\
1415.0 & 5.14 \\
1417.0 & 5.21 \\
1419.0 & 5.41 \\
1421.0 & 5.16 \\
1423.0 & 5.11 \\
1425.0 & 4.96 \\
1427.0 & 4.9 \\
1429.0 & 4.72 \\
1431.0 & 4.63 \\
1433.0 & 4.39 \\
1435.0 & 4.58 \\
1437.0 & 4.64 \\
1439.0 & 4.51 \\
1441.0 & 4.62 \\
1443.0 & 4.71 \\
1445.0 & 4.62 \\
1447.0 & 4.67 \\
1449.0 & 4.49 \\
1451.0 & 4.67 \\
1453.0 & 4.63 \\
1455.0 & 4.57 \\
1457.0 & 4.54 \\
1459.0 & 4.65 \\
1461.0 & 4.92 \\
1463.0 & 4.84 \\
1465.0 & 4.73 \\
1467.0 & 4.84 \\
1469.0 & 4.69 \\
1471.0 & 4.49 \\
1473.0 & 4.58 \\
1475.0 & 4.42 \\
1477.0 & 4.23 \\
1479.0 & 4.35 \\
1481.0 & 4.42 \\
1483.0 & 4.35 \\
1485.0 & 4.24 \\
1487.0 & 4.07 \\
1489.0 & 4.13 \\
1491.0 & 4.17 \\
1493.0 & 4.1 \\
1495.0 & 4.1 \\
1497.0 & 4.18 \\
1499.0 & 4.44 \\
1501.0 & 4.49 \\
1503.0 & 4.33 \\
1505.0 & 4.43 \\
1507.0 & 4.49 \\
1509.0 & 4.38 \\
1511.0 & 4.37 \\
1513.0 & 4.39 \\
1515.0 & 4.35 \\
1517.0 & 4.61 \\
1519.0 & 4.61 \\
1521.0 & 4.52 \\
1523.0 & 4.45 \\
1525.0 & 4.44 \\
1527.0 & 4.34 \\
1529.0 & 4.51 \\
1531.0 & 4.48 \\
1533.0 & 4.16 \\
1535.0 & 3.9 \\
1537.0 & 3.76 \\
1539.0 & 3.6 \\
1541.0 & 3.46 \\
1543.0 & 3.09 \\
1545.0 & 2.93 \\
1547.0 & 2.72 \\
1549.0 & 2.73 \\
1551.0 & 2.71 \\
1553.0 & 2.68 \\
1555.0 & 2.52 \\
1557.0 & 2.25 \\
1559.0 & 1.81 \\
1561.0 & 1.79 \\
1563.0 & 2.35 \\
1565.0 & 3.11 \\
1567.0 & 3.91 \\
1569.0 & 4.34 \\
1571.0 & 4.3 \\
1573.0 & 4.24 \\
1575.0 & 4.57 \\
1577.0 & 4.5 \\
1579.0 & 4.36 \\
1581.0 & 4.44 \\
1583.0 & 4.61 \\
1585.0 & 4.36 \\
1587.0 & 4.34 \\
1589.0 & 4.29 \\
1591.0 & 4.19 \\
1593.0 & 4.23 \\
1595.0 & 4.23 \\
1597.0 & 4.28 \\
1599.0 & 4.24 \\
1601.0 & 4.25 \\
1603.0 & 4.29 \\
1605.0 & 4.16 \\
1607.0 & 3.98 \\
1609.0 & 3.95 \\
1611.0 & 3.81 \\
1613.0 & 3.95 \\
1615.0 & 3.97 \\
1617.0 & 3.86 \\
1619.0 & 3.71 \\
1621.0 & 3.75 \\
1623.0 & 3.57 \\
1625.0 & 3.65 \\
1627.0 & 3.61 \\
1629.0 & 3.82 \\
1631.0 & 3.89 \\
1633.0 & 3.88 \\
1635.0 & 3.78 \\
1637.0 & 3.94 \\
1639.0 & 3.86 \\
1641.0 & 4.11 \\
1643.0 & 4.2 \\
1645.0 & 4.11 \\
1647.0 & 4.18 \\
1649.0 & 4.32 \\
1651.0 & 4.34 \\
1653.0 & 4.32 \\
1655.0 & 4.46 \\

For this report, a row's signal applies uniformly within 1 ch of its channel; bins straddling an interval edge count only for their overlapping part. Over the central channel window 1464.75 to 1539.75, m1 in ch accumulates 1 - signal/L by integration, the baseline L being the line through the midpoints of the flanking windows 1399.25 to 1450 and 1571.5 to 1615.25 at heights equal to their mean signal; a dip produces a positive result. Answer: 4.6 ch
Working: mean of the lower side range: 4.96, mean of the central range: 4.34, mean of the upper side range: 4.24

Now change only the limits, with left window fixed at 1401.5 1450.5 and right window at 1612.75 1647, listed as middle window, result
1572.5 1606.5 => -2.0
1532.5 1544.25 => 2.0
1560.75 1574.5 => 2.1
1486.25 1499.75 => 1.2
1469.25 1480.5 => 0.6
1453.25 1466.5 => 0.1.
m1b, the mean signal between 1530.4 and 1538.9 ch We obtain 4.01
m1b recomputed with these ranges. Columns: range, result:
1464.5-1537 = 4.37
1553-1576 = 3.18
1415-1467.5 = 4.76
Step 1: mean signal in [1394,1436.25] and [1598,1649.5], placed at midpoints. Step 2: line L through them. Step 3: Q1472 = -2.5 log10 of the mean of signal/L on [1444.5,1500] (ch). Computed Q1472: 0.08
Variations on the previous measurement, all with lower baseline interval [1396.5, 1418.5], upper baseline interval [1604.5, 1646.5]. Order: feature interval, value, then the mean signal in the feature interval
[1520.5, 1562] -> 0.31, 3.36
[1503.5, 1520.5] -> 0.04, 4.45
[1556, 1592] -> 0.12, 3.76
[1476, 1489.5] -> 0.13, 4.26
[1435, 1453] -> 0.10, 4.61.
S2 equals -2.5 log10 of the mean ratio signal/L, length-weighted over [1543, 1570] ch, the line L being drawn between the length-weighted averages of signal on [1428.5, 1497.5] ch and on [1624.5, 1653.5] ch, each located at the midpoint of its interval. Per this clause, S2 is 0.46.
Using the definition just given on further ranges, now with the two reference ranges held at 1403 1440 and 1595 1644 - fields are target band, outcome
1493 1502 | 0.08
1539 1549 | 0.38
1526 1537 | 0.05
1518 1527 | 0.00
